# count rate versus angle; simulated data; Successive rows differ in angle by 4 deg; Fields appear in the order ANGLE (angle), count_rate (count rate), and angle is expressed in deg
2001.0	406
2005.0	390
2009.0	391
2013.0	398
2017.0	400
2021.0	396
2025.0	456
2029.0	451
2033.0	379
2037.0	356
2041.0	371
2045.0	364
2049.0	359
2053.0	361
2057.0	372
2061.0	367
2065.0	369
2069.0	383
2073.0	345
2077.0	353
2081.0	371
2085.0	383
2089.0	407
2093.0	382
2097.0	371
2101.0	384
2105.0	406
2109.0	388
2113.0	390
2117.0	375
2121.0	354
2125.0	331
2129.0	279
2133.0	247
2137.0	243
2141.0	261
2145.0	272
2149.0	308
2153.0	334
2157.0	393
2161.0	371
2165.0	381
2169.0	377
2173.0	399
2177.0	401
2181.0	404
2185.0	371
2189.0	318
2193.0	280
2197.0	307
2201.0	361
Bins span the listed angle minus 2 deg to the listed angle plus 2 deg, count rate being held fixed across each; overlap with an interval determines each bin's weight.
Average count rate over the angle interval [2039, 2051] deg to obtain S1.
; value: 365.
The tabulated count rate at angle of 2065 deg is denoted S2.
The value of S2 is 369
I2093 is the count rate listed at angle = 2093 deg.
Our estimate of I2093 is 382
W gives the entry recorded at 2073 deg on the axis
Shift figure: 345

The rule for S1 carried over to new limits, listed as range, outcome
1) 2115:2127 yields 353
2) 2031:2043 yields 369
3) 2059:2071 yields 373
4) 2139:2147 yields 266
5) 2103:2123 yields 383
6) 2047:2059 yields 364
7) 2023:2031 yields 454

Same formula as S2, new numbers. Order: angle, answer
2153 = 334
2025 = 456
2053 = 361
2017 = 400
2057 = 372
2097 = 371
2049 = 359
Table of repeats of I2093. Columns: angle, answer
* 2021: 396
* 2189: 318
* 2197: 307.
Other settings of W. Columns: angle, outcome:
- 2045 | 364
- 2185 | 371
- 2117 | 375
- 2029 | 451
